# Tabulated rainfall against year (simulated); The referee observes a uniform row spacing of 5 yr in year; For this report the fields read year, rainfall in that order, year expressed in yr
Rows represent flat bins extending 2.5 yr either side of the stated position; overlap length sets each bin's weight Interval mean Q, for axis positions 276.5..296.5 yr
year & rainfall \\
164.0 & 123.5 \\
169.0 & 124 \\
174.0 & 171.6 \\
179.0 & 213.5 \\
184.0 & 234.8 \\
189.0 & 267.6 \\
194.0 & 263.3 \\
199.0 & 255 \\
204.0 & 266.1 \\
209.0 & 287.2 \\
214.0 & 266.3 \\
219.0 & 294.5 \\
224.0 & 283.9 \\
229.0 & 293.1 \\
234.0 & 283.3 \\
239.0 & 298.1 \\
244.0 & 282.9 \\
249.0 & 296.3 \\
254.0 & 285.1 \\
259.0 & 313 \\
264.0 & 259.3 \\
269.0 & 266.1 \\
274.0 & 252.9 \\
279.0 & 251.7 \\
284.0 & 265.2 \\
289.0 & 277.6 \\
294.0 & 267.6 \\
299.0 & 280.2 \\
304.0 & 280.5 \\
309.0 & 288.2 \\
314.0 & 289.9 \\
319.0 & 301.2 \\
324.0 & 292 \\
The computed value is 266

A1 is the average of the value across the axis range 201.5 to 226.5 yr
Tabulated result 280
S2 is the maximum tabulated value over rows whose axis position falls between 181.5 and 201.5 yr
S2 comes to 267.6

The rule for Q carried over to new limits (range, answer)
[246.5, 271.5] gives 284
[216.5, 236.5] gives 289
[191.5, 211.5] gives 268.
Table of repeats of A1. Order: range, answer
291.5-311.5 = 279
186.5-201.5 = 262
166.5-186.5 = 186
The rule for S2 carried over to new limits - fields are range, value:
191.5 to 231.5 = 294.5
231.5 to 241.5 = 298.1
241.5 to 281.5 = 313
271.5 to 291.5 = 277.6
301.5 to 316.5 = 289.9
